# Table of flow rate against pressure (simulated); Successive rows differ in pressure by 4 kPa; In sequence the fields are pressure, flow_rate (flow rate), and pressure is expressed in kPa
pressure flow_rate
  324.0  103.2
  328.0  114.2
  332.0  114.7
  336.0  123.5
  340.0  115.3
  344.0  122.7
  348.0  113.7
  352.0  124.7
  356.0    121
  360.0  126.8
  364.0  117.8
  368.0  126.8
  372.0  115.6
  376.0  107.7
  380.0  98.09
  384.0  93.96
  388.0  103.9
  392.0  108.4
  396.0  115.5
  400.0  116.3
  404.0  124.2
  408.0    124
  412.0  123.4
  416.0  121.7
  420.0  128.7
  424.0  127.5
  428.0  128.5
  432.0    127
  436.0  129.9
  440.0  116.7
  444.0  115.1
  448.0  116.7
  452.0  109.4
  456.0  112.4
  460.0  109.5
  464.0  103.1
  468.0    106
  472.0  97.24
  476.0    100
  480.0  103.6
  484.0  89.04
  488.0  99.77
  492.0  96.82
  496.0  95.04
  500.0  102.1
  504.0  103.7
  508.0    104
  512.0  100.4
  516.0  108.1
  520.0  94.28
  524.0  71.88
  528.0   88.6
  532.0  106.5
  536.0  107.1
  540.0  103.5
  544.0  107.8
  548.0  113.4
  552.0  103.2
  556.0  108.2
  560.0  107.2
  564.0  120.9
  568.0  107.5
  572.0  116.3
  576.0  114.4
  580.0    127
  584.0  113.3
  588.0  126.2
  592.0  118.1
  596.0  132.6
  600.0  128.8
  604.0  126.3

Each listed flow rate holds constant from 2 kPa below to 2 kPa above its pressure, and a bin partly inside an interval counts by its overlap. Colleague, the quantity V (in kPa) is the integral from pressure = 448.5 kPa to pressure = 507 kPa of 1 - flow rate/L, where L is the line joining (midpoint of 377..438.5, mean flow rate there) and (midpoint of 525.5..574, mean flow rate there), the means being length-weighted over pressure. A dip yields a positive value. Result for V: 5.3 kPa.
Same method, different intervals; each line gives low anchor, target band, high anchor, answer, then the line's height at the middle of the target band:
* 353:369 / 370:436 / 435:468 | 0.7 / 118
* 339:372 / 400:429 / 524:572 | -2.1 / 116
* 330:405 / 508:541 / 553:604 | 5.6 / 118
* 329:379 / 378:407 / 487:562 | 1.4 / 115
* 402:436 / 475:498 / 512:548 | 2.6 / 110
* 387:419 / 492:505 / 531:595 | 1.7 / 115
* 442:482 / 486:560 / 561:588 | 7.6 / 113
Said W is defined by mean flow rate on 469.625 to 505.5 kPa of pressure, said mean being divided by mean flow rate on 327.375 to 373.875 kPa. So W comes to 0.82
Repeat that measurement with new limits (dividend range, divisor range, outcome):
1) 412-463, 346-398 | 1.06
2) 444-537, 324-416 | 0.87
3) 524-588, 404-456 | 0.89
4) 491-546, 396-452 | 0.81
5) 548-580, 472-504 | 1.14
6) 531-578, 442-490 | 1.04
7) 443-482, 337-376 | 0.89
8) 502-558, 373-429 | 0.88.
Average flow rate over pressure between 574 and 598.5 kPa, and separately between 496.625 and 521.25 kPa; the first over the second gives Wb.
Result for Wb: 1.2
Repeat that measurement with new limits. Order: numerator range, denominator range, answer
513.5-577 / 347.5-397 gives 0.92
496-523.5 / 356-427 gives 0.86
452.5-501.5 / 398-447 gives 0.82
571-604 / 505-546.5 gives 1.23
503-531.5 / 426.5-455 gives 0.80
